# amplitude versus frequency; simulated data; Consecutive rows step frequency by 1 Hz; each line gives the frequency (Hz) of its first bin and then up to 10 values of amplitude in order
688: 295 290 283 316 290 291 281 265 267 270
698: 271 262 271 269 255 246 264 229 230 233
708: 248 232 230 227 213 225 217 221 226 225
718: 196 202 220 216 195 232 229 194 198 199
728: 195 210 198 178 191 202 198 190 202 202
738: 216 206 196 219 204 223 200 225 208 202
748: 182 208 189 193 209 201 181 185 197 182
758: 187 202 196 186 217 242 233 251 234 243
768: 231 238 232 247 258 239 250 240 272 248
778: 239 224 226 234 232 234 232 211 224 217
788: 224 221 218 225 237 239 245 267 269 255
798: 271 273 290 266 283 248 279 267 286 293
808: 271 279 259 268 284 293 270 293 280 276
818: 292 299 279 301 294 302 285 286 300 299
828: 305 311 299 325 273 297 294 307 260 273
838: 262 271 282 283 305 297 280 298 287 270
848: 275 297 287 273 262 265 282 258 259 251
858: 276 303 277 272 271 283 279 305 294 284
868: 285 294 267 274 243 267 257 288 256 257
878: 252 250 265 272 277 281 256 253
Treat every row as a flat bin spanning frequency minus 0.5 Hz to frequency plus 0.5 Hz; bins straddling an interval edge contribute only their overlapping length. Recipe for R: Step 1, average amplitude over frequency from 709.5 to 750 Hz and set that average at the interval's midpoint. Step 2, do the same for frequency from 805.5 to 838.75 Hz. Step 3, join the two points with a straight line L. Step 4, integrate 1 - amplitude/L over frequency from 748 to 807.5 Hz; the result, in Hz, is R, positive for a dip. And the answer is 3.8 Hz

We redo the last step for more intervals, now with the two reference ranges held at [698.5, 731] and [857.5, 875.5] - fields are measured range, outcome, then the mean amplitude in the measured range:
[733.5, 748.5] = 1.86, 205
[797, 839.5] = -3.65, 284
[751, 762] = 2.10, 194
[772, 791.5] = 1.23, 233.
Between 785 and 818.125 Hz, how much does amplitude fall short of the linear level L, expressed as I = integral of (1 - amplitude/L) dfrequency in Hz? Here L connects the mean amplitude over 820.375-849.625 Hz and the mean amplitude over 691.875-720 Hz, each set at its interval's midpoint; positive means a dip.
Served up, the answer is 2.0 Hz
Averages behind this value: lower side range 244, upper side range 290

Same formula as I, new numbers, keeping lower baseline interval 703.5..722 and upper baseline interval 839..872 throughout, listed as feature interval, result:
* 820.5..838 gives -1.6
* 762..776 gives 0.3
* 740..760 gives 3.3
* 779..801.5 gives 1.2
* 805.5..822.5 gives -1.3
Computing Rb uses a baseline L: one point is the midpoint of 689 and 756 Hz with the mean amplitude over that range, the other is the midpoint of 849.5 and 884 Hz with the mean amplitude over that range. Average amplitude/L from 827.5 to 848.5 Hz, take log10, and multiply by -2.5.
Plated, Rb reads -0.10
